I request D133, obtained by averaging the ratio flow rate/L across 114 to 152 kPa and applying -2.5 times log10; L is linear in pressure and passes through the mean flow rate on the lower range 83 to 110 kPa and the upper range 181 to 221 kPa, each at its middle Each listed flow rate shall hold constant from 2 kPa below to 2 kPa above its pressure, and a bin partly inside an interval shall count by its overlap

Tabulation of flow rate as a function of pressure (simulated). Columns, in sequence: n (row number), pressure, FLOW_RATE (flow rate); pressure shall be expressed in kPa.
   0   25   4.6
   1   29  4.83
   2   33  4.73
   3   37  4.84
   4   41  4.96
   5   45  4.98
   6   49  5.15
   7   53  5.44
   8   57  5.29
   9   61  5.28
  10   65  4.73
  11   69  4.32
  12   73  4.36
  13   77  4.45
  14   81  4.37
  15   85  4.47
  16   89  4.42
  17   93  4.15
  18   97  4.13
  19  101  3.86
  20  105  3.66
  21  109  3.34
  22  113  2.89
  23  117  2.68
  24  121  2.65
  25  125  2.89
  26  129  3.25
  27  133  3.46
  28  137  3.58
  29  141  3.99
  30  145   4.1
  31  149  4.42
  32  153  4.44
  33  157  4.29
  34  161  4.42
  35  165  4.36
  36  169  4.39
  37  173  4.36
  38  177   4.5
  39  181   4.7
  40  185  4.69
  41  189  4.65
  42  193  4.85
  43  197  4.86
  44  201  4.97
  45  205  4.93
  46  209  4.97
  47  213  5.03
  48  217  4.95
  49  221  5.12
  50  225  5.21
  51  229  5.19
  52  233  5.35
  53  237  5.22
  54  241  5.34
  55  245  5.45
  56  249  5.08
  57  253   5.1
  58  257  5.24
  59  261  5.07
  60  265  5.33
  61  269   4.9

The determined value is 0.247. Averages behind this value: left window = 4.03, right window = 4.88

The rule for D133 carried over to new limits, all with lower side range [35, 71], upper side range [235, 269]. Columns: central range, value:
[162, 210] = 0.10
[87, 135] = 0.42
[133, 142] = 0.35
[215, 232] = 0.01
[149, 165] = 0.17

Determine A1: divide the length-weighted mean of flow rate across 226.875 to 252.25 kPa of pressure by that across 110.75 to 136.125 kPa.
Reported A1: 1.8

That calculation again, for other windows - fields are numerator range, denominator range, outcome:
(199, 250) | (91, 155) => 1.43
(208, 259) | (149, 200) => 1.14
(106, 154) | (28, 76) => 0.71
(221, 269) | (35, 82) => 1.07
